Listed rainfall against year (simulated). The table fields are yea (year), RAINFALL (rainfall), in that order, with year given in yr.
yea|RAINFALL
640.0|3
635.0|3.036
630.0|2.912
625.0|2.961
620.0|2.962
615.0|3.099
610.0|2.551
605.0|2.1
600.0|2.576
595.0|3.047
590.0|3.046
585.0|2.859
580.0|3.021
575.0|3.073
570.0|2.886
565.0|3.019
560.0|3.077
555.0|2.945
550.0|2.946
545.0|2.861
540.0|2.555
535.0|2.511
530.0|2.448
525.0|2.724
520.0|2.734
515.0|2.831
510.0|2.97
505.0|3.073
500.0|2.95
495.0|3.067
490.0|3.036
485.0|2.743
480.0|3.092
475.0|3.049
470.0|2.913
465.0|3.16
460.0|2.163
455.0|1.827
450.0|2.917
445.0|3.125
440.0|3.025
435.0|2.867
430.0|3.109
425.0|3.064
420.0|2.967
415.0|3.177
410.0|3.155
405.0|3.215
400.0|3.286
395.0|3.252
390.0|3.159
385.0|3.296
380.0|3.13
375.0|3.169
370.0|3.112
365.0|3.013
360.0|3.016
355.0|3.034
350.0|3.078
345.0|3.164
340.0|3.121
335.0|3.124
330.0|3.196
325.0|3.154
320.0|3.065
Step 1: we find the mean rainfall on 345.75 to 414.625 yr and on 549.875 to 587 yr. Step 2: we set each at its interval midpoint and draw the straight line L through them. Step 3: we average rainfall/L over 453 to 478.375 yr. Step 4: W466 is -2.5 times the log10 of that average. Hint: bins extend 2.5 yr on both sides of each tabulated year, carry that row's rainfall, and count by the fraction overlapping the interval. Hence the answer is 0.16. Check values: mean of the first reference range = 3.15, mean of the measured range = 2.65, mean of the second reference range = 2.98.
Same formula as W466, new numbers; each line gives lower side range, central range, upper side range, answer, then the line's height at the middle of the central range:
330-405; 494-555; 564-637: 0.06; 2.96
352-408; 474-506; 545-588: 0.02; 3.05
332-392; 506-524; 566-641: 0.04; 2.96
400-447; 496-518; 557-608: 0.01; 2.97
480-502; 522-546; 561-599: 0.14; 2.97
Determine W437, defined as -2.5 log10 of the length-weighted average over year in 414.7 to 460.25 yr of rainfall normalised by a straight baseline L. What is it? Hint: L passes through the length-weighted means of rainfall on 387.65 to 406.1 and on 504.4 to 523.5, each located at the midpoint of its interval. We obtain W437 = 0.10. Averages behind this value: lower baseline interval 3.23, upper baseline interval 2.88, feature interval 2.84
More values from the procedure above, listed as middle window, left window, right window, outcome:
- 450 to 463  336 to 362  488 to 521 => 0.33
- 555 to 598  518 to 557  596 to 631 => -0.10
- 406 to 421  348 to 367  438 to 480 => -0.08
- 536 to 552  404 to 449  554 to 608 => 0.06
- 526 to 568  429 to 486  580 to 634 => 0.01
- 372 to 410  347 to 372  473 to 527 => -0.06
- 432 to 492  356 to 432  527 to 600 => 0.08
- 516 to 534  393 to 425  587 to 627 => 0.12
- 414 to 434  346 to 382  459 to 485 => -0.03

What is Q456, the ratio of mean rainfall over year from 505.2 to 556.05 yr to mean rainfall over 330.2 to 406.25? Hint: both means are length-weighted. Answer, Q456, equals 0.9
